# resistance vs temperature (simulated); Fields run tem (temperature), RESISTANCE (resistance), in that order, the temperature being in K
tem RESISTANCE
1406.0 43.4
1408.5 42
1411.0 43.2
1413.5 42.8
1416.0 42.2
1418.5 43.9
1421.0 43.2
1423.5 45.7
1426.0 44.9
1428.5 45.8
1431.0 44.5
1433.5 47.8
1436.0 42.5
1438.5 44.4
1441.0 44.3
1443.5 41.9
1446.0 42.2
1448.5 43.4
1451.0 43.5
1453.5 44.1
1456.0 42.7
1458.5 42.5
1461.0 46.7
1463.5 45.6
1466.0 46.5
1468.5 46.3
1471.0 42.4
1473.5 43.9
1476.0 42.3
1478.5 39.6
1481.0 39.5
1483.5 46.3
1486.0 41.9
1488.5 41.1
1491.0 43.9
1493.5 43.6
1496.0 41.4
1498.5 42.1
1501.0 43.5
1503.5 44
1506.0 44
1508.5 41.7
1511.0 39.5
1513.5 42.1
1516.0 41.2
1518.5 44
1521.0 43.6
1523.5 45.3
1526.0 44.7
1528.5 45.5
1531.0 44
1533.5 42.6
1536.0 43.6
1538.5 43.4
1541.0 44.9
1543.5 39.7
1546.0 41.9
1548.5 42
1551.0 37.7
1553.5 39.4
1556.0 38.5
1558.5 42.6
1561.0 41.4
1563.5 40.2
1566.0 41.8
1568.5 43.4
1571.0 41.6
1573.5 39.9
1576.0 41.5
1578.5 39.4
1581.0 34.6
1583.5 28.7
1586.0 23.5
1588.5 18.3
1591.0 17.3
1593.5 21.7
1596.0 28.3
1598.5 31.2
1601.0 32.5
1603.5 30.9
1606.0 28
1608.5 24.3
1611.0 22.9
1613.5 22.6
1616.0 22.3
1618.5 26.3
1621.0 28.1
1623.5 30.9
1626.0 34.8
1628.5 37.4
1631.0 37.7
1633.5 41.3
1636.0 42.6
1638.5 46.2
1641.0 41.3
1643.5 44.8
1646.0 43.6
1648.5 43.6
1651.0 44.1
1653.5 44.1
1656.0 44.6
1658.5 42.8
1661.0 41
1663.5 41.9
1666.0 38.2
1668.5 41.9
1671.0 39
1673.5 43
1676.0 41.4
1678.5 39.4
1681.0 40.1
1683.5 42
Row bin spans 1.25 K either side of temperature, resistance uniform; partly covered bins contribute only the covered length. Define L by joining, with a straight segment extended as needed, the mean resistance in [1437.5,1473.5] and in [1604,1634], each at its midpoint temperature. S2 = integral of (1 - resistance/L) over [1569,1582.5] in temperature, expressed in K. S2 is -2.5 K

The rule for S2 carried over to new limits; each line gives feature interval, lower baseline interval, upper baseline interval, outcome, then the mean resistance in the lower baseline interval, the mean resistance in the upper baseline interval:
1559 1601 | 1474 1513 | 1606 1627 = -2.7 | 42.3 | 26.5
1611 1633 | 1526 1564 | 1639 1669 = 6.5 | 42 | 42.8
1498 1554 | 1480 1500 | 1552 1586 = -2.5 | 42.5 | 38.9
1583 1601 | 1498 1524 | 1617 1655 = 7.1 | 42.8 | 39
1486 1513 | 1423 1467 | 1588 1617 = -3.4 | 44.4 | 25.2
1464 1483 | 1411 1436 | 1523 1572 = 0.1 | 44.4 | 42.2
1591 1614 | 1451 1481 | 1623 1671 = 8.4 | 43.7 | 41.3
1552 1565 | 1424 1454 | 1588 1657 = -1.1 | 44.1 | 33.4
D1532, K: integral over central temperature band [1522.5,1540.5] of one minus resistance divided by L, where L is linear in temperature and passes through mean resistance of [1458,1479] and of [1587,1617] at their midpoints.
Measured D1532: -4.6 K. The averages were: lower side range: 44.2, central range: 44.2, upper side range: 25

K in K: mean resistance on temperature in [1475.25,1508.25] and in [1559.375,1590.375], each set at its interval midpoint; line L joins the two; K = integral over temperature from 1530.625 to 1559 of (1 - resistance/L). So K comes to -2.4 K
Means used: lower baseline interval 42.5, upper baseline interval 35.9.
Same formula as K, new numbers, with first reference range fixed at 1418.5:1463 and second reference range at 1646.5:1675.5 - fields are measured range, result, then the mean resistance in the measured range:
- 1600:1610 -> 3.28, 28.7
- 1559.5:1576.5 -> 0.64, 41.4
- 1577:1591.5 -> 5.13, 27.7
